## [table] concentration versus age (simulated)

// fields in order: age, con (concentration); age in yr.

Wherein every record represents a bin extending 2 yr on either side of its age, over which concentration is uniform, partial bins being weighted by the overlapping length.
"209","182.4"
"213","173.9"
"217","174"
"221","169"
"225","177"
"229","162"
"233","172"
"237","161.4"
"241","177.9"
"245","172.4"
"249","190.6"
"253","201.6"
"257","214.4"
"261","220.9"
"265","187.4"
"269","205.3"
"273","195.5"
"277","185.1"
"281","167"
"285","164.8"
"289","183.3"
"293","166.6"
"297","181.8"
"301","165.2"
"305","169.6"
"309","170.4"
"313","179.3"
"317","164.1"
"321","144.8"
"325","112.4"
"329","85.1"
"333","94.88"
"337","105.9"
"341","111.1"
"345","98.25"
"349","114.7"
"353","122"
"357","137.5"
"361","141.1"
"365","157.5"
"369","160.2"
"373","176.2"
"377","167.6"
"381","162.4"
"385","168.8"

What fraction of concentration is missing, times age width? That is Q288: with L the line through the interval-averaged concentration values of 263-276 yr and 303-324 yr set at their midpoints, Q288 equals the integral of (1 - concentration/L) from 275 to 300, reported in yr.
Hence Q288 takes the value 1.0 yr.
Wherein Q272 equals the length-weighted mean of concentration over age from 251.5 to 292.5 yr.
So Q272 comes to 191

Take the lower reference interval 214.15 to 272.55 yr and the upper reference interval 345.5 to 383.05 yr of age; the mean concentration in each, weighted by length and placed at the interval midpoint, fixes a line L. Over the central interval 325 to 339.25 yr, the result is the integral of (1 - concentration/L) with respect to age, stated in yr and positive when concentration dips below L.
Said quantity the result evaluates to 5.35 yr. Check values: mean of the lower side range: 185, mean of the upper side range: 147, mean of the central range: 98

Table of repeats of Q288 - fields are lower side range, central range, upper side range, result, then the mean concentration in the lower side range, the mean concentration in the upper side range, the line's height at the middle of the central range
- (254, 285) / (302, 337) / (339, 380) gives 5.5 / 195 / 139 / 164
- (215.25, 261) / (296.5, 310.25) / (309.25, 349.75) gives -3.0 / 181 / 123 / 140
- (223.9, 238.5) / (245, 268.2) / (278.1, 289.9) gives -4.2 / 168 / 172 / 170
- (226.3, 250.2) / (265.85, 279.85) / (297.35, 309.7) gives -1.8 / 172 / 170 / 171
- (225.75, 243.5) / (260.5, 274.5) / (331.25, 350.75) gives -4.8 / 169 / 105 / 149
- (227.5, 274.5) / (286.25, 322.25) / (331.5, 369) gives -3.9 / 189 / 123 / 153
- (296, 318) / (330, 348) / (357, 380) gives 6.8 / 172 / 159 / 165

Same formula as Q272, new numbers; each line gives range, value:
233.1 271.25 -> 191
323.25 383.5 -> 130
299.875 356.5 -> 131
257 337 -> 165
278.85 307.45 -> 171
